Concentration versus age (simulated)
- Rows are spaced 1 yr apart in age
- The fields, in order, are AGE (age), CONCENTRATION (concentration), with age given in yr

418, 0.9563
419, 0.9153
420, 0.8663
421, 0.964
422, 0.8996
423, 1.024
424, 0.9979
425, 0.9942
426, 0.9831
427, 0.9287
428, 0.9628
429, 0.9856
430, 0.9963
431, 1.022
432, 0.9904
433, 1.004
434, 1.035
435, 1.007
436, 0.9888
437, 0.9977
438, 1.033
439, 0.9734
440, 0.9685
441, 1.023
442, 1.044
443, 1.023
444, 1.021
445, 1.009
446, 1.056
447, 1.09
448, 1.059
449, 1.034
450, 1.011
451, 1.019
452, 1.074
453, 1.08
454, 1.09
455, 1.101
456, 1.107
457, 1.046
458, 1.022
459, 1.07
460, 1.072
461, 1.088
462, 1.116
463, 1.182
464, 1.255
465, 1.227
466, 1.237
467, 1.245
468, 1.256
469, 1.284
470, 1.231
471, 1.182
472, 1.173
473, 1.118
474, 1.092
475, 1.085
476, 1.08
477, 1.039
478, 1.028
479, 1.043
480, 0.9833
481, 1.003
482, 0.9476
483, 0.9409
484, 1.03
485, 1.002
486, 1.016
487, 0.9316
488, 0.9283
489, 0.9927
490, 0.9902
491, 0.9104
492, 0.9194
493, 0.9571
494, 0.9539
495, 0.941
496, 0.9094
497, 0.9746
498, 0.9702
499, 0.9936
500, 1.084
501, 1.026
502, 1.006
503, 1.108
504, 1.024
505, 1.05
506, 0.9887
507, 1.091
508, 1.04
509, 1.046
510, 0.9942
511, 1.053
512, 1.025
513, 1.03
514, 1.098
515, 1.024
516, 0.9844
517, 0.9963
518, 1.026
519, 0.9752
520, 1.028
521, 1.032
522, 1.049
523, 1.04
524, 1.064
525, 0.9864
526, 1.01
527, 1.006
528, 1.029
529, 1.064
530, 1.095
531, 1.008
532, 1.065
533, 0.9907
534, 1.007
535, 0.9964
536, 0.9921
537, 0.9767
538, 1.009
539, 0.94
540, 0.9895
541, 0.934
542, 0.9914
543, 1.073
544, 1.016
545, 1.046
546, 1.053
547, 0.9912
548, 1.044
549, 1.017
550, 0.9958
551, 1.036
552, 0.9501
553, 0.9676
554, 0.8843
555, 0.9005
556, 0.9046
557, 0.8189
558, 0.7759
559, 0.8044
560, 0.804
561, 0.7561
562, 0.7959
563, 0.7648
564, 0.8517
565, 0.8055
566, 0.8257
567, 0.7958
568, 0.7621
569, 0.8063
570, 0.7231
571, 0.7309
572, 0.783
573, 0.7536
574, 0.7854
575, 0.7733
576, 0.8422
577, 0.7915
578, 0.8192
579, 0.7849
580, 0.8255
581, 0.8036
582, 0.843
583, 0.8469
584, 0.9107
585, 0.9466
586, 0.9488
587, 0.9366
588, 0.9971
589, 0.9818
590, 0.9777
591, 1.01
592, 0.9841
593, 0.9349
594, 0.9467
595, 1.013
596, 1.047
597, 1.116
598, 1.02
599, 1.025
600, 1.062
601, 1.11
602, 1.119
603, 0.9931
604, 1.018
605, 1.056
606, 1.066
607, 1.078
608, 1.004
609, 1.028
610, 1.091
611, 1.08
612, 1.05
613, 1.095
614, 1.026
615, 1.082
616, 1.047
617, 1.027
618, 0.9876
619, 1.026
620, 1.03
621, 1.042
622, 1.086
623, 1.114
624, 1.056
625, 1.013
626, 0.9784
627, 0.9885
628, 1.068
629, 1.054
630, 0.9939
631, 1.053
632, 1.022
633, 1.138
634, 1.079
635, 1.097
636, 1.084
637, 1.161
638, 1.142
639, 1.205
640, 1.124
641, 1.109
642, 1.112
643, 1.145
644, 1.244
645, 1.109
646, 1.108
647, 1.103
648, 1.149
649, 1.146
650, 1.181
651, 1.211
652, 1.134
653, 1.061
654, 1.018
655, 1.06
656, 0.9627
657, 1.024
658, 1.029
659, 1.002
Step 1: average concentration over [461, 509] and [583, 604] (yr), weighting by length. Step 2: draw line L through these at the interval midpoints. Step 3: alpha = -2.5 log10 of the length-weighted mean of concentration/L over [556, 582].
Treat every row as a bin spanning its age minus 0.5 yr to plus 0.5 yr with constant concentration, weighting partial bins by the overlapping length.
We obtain 0.26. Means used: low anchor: 1.06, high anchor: 1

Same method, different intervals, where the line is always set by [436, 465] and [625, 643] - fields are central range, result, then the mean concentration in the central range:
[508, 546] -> 0.05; 1.02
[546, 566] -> 0.20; 0.89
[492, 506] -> 0.07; 0.997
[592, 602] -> 0.05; 1.03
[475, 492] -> 0.08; 0.992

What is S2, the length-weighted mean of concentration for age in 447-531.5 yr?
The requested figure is 1.05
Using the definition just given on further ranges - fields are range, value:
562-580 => 0.789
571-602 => 0.921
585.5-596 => 0.977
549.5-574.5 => 0.831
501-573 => 0.962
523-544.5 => 1.01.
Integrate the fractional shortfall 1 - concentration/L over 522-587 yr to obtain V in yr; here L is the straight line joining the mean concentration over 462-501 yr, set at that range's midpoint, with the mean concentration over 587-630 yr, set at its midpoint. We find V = 8.2 yr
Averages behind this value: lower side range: 1.06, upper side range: 1.03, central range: 0.913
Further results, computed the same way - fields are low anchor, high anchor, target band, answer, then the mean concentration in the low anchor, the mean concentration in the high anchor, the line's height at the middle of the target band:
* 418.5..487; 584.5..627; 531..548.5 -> 0.5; 1.05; 1.03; 1.04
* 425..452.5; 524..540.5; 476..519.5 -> 0.4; 1.01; 1.01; 1.01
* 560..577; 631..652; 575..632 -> -2.8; 0.785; 1.13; 0.951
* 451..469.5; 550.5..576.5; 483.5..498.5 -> 1.2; 1.14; 0.823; 1.04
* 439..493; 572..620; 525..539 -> 0.0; 1.07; 0.971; 1.02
